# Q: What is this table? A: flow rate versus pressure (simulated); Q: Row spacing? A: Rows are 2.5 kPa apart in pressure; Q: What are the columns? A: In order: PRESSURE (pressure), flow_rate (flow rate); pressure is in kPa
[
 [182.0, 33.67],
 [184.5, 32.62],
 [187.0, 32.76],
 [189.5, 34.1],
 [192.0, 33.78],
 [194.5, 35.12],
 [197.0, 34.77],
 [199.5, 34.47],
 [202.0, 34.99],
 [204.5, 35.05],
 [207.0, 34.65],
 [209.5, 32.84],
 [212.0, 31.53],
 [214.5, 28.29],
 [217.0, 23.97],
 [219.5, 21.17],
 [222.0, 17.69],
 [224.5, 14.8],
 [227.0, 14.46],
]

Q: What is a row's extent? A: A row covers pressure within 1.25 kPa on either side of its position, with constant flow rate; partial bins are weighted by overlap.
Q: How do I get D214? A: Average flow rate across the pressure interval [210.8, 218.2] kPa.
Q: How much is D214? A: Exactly 27.9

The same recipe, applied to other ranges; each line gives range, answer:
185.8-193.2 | 33.6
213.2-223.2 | 22.8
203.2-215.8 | 32.4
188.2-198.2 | 34.4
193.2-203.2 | 34.8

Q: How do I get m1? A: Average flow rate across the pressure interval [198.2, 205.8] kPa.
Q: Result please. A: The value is 34.8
